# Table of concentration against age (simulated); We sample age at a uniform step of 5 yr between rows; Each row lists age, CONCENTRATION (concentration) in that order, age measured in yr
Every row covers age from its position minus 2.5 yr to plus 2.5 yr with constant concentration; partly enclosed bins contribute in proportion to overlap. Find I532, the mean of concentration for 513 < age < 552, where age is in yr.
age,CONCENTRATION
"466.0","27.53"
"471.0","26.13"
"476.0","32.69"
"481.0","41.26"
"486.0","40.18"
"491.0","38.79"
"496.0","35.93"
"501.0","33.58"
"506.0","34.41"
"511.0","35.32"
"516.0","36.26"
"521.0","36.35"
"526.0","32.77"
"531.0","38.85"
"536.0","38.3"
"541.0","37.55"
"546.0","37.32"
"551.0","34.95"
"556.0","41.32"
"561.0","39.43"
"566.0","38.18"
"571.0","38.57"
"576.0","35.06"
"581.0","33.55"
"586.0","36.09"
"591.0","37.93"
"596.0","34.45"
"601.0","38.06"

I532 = 36.6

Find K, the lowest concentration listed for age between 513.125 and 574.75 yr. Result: 32.77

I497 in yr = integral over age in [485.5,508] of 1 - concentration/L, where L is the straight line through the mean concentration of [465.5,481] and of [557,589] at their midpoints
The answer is -2.7 yr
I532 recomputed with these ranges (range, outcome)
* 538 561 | 38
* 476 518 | 36.7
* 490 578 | 36.8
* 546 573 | 38.4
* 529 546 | 38.1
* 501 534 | 35.5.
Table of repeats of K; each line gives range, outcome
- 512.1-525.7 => 36.26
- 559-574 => 38.18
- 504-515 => 34.41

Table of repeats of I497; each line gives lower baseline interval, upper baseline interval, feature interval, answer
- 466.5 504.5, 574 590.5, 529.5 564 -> -2.98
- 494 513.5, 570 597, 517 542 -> -1.10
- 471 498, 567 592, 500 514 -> 0.77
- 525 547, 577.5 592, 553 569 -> -1.35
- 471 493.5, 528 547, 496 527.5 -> 2.10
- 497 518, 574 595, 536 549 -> -0.84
